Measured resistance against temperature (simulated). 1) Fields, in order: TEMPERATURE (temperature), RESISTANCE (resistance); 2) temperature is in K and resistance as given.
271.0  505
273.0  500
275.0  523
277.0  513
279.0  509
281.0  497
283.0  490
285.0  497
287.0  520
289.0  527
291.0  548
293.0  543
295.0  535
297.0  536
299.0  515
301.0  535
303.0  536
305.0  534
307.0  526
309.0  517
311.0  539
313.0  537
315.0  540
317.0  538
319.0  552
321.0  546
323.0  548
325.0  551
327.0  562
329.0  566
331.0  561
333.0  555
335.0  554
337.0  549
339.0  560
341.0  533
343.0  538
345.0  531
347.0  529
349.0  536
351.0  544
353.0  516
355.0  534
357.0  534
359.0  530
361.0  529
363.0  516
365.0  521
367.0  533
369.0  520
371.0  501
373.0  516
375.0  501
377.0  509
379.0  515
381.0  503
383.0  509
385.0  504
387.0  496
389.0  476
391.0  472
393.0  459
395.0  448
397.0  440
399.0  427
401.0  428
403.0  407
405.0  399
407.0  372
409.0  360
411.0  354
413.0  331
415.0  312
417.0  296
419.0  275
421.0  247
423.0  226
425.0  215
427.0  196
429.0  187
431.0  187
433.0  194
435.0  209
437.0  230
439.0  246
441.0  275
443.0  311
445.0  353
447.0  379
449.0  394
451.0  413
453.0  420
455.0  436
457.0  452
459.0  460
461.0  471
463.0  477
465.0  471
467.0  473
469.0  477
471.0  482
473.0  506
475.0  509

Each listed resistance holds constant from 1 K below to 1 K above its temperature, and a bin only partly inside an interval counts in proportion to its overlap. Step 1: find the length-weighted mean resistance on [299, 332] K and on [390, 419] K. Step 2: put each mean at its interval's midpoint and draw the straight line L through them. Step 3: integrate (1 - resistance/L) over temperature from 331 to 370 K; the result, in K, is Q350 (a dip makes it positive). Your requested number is -4.4 K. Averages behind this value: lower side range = 542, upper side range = 389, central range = 536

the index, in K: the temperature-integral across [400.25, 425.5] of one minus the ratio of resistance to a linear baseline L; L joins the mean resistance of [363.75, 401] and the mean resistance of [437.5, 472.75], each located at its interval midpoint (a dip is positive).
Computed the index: 7.29 K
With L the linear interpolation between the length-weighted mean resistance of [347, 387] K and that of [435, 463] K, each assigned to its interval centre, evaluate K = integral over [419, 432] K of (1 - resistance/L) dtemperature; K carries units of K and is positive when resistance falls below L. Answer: 6.25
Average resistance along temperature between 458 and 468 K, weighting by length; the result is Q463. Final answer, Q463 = 470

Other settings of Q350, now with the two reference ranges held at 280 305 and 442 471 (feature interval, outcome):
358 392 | -2.32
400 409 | 1.23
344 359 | -1.29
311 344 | -2.99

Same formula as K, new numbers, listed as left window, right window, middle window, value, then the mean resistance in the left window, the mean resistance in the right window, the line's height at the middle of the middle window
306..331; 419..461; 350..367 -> -2.3 K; 544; 305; 465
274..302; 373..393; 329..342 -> -1.1 K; 521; 497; 509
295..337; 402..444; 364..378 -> -3.7 K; 542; 278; 406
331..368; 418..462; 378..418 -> -0.8 K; 536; 308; 414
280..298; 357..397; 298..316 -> -0.5 K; 521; 502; 518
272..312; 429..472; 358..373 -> -2.4 K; 522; 368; 450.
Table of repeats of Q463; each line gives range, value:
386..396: 470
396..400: 434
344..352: 535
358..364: 525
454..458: 444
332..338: 553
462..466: 474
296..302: 529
